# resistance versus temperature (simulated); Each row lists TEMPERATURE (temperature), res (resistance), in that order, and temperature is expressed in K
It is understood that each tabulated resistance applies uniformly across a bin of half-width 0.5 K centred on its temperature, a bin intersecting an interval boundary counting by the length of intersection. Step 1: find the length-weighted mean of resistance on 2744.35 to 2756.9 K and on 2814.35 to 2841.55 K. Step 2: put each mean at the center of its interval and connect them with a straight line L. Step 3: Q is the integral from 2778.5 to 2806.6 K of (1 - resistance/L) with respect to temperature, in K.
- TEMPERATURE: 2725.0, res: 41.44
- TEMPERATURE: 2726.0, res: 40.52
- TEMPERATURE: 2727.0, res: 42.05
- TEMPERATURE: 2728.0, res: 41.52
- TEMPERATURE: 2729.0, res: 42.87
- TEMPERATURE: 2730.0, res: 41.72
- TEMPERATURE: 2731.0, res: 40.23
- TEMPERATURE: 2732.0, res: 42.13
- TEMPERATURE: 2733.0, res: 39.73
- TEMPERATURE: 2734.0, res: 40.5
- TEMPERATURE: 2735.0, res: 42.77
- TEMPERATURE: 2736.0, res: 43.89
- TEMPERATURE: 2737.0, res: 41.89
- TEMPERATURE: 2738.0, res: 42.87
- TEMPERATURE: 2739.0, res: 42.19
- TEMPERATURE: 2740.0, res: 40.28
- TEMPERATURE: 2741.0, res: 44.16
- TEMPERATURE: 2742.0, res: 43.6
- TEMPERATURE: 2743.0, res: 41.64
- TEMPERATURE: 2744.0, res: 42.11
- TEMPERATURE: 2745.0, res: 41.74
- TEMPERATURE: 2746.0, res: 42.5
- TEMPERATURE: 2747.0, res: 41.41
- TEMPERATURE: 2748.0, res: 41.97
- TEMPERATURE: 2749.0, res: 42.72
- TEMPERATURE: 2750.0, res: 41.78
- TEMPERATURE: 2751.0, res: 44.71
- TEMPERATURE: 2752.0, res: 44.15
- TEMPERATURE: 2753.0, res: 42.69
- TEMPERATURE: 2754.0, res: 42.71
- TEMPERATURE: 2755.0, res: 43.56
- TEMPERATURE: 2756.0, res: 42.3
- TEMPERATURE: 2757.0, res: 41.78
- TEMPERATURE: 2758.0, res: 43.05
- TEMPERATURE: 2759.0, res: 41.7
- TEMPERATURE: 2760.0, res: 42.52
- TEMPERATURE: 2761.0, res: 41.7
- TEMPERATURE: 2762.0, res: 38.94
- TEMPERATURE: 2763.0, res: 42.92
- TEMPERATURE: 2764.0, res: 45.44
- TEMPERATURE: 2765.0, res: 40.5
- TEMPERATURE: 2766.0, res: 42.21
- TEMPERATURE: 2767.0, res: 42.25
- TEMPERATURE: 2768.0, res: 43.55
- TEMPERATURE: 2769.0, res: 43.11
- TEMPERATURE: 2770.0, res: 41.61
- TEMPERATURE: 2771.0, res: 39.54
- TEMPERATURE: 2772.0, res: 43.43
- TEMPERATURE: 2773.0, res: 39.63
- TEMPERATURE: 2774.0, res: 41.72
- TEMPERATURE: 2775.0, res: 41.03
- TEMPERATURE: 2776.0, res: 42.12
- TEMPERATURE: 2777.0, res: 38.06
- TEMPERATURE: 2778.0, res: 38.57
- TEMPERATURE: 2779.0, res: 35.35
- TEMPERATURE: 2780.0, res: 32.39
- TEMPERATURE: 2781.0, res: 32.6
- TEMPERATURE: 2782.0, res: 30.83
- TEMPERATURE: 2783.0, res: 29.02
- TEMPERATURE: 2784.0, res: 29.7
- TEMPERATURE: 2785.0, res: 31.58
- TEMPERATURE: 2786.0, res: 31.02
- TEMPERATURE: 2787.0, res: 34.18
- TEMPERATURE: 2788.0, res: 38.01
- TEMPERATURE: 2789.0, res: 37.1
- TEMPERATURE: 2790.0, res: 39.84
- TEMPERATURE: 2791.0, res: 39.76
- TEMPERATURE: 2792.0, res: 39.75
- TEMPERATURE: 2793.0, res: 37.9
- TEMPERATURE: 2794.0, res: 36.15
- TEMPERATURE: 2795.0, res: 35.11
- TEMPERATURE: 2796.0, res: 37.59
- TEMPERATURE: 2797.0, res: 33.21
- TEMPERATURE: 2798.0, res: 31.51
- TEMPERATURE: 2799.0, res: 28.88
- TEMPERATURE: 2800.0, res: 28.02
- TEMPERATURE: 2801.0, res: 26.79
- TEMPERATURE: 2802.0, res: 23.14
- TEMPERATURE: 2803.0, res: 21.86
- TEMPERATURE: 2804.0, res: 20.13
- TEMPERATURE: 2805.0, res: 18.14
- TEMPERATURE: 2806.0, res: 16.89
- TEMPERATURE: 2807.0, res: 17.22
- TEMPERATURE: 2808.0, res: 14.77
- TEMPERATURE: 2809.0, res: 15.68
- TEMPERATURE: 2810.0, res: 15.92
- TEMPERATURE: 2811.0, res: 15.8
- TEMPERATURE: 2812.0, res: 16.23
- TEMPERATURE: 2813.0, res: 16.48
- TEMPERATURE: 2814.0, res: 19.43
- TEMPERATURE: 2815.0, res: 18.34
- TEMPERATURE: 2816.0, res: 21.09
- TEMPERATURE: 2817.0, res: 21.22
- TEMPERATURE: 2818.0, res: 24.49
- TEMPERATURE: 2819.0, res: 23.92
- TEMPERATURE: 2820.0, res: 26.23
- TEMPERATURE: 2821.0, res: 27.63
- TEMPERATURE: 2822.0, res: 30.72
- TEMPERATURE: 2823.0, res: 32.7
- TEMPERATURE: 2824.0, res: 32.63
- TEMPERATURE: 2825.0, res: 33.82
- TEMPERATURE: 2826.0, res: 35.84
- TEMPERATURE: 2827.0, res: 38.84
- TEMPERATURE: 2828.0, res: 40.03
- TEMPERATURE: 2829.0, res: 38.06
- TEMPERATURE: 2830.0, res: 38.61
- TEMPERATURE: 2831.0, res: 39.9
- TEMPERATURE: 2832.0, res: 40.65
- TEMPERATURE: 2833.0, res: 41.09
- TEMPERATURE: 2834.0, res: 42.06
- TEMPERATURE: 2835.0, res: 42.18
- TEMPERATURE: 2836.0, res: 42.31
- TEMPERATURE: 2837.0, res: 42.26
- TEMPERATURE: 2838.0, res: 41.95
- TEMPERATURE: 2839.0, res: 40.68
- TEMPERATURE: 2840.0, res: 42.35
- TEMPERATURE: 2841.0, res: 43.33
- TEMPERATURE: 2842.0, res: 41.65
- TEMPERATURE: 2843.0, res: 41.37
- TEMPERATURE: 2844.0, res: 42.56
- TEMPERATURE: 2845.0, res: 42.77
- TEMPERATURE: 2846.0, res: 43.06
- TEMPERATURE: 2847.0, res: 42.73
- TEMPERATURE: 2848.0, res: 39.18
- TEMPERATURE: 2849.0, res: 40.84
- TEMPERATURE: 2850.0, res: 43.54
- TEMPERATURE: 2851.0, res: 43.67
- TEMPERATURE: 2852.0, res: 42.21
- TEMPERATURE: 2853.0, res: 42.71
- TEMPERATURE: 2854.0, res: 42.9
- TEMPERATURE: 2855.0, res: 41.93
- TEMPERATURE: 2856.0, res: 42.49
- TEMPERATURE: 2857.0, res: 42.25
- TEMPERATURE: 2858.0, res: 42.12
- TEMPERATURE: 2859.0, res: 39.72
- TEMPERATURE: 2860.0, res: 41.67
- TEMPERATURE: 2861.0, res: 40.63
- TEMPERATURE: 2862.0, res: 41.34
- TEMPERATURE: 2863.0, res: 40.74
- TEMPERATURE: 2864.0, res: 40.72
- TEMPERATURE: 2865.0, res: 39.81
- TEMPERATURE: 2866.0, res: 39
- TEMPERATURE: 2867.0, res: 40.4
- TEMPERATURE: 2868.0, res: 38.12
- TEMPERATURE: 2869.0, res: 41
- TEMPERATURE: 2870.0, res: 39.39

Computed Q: 5.3 K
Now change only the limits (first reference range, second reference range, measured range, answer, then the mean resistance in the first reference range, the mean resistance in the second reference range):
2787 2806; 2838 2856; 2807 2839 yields 6.5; 31.5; 42.2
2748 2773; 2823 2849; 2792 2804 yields 3.0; 42.4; 40.3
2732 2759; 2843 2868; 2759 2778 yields 0.3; 42.4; 41.5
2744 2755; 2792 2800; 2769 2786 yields 0.4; 42.7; 34.3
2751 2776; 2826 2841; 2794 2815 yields 9.4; 42.2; 40.7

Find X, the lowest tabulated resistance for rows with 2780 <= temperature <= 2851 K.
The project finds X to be 14.77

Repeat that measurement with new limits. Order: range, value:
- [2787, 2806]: 16.89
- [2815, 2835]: 18.34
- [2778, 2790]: 29.02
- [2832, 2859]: 39.18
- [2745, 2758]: 41.41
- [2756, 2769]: 38.94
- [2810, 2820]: 15.8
